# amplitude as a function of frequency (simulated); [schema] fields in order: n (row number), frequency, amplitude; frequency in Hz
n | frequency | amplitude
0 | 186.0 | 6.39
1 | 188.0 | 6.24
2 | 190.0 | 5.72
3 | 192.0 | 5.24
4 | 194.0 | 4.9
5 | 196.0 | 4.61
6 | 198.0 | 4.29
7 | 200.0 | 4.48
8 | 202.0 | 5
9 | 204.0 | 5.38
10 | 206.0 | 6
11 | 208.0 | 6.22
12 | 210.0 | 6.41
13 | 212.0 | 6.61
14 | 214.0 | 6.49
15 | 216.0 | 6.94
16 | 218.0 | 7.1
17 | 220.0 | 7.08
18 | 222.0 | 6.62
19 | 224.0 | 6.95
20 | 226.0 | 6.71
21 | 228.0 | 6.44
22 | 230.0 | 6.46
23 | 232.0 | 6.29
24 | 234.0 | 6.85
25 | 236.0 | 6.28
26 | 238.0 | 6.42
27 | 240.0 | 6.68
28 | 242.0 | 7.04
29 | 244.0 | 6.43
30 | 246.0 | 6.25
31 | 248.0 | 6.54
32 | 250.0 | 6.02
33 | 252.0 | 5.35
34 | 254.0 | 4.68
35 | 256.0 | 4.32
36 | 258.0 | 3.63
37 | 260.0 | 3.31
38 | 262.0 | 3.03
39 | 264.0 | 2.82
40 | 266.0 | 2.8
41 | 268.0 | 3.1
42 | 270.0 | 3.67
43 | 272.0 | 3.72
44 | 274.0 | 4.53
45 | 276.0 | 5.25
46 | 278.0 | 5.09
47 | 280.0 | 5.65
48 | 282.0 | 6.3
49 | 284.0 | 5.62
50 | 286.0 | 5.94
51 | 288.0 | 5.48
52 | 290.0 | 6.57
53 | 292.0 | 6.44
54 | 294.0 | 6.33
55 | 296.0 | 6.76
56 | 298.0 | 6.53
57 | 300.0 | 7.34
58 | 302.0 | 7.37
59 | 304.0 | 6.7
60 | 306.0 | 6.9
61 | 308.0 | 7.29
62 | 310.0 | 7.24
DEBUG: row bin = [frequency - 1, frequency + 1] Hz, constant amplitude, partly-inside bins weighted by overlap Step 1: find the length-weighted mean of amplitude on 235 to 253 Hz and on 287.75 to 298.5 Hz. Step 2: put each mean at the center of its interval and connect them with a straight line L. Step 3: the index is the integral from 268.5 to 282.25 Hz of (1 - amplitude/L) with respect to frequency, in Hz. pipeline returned 3.52 Hz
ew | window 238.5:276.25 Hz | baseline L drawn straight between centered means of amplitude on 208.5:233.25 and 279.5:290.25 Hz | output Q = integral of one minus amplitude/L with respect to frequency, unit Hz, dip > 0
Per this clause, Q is 9.4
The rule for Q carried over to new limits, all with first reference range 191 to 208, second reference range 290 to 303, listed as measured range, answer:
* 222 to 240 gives -3.0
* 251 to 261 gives 3.0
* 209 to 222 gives -3.4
